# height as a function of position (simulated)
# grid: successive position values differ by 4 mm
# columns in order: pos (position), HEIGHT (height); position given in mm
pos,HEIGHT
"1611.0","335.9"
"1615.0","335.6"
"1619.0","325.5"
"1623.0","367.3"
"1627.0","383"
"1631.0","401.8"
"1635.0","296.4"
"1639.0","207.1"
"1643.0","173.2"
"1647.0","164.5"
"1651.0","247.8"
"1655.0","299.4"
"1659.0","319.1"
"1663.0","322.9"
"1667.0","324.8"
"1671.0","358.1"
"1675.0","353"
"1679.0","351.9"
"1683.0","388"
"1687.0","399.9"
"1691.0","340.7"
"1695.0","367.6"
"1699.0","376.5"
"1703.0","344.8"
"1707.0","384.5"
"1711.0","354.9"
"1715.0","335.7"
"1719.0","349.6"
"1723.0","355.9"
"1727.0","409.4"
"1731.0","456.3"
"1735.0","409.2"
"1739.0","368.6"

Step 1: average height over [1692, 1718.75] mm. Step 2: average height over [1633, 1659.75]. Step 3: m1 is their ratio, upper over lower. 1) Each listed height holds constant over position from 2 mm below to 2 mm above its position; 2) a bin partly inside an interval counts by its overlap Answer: 1.49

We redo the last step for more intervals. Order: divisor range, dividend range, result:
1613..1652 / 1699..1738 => 1.30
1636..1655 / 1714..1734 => 1.80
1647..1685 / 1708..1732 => 1.17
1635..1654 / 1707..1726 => 1.66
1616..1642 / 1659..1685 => 1.07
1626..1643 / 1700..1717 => 1.18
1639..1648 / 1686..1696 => 2.06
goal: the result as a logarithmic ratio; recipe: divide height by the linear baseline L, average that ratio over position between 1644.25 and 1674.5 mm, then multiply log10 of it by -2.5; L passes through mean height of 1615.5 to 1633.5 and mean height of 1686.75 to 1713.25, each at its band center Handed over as 0.244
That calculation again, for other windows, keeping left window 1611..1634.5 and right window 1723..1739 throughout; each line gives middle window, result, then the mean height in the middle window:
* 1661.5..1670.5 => 0.15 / 330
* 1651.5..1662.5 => 0.23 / 303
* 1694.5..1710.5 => 0.08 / 367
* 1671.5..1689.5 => 0.04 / 371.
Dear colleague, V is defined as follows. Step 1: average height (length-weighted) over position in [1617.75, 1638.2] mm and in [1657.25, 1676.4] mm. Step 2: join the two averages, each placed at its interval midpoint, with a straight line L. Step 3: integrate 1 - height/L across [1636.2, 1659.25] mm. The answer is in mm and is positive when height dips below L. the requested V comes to 7.4 mm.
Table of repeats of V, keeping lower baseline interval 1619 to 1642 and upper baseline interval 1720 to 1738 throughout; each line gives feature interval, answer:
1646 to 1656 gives 3.00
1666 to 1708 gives 0.64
